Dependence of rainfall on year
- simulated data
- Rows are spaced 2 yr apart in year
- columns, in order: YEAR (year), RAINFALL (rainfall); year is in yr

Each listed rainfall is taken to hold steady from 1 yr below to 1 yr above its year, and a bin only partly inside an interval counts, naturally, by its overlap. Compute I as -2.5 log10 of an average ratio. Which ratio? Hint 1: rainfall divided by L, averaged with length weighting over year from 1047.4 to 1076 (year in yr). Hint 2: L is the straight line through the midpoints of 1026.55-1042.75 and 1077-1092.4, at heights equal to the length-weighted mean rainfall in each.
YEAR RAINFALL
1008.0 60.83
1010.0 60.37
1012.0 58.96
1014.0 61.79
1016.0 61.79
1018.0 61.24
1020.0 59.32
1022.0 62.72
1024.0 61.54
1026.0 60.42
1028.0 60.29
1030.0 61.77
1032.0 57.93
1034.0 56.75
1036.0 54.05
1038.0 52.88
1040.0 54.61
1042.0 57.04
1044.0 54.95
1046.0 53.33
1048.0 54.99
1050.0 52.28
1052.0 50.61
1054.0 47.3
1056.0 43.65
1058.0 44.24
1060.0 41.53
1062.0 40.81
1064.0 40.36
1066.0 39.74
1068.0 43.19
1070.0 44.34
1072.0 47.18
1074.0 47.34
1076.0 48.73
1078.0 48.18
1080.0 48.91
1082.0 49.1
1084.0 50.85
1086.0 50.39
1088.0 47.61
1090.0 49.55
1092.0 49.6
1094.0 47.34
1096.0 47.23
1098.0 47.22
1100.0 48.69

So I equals 0.16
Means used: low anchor 57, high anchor 49.3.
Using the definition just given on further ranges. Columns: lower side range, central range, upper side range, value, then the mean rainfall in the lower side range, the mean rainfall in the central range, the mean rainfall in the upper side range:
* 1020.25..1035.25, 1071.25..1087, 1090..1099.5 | 0.043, 60.1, 48.9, 48.1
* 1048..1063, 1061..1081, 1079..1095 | 0.068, 46.4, 44.9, 49.2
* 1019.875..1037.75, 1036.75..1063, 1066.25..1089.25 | 0.091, 59.2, 49.9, 47.6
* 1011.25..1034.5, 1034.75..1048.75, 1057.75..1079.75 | -0.016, 60.5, 54.6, 44.3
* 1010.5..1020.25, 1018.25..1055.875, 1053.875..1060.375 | -0.082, 60.7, 56.1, 44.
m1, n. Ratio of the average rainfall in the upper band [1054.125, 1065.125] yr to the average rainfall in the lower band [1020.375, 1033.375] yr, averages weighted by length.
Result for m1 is 0.70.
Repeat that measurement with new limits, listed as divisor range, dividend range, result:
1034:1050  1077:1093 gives 0.90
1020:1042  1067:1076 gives 0.79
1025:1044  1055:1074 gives 0.75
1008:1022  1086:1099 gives 0.79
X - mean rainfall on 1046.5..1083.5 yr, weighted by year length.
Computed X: 46.4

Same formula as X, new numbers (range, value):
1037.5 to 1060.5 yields 50.8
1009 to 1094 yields 52.1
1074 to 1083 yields 48.6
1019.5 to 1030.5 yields 61.1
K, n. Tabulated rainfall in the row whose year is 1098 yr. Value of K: 47.22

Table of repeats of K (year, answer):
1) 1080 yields 48.91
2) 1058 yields 44.24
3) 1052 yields 50.61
